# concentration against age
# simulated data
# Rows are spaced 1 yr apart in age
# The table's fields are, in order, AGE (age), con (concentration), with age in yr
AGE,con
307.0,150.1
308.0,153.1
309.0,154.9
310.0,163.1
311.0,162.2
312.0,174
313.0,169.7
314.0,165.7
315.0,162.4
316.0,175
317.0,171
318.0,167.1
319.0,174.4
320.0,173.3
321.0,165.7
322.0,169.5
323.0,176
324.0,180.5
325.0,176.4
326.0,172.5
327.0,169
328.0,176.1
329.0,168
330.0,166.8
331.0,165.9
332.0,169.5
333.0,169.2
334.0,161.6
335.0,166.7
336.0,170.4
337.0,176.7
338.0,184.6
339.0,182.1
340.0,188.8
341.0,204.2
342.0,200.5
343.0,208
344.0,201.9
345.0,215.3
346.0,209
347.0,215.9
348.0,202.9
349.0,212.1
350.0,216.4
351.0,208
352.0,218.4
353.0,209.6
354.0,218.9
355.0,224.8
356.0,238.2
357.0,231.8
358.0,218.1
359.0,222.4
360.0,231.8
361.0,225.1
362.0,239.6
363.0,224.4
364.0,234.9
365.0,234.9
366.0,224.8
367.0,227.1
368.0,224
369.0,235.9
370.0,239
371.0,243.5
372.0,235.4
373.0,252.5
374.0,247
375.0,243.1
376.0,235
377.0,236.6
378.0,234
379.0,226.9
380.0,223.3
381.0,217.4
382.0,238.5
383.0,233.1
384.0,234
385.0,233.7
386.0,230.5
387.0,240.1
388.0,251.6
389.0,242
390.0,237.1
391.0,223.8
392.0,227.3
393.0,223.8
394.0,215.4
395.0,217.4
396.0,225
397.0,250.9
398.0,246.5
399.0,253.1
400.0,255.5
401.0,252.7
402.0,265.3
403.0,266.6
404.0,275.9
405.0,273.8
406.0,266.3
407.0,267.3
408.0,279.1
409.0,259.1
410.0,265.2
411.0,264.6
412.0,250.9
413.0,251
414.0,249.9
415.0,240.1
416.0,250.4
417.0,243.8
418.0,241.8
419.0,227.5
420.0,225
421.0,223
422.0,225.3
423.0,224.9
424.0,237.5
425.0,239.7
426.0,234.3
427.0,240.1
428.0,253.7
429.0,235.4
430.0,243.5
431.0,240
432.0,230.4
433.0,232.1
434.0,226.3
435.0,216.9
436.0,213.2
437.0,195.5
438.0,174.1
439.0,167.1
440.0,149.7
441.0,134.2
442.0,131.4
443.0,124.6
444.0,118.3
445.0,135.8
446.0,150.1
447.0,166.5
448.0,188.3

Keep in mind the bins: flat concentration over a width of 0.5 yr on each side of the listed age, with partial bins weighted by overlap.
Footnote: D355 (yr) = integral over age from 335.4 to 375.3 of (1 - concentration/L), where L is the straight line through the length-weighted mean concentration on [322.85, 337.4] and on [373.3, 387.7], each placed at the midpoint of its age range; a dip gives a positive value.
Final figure -3.0 yr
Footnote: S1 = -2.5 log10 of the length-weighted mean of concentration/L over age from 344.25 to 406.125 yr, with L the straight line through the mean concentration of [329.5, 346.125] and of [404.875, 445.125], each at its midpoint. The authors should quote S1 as -0.16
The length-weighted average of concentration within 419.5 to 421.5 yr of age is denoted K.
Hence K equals 224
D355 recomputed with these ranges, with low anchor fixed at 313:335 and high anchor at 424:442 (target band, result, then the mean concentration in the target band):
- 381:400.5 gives -4.0 yr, 235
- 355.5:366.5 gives -2.7 yr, 230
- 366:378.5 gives -3.2 yr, 237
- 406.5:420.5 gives -3.2 yr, 251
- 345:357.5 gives -2.5 yr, 217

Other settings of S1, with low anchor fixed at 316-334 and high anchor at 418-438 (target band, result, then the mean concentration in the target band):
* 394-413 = -0.19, 256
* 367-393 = -0.17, 235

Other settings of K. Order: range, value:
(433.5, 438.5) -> 205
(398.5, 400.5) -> 254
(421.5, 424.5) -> 229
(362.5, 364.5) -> 230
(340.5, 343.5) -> 204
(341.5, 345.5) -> 206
